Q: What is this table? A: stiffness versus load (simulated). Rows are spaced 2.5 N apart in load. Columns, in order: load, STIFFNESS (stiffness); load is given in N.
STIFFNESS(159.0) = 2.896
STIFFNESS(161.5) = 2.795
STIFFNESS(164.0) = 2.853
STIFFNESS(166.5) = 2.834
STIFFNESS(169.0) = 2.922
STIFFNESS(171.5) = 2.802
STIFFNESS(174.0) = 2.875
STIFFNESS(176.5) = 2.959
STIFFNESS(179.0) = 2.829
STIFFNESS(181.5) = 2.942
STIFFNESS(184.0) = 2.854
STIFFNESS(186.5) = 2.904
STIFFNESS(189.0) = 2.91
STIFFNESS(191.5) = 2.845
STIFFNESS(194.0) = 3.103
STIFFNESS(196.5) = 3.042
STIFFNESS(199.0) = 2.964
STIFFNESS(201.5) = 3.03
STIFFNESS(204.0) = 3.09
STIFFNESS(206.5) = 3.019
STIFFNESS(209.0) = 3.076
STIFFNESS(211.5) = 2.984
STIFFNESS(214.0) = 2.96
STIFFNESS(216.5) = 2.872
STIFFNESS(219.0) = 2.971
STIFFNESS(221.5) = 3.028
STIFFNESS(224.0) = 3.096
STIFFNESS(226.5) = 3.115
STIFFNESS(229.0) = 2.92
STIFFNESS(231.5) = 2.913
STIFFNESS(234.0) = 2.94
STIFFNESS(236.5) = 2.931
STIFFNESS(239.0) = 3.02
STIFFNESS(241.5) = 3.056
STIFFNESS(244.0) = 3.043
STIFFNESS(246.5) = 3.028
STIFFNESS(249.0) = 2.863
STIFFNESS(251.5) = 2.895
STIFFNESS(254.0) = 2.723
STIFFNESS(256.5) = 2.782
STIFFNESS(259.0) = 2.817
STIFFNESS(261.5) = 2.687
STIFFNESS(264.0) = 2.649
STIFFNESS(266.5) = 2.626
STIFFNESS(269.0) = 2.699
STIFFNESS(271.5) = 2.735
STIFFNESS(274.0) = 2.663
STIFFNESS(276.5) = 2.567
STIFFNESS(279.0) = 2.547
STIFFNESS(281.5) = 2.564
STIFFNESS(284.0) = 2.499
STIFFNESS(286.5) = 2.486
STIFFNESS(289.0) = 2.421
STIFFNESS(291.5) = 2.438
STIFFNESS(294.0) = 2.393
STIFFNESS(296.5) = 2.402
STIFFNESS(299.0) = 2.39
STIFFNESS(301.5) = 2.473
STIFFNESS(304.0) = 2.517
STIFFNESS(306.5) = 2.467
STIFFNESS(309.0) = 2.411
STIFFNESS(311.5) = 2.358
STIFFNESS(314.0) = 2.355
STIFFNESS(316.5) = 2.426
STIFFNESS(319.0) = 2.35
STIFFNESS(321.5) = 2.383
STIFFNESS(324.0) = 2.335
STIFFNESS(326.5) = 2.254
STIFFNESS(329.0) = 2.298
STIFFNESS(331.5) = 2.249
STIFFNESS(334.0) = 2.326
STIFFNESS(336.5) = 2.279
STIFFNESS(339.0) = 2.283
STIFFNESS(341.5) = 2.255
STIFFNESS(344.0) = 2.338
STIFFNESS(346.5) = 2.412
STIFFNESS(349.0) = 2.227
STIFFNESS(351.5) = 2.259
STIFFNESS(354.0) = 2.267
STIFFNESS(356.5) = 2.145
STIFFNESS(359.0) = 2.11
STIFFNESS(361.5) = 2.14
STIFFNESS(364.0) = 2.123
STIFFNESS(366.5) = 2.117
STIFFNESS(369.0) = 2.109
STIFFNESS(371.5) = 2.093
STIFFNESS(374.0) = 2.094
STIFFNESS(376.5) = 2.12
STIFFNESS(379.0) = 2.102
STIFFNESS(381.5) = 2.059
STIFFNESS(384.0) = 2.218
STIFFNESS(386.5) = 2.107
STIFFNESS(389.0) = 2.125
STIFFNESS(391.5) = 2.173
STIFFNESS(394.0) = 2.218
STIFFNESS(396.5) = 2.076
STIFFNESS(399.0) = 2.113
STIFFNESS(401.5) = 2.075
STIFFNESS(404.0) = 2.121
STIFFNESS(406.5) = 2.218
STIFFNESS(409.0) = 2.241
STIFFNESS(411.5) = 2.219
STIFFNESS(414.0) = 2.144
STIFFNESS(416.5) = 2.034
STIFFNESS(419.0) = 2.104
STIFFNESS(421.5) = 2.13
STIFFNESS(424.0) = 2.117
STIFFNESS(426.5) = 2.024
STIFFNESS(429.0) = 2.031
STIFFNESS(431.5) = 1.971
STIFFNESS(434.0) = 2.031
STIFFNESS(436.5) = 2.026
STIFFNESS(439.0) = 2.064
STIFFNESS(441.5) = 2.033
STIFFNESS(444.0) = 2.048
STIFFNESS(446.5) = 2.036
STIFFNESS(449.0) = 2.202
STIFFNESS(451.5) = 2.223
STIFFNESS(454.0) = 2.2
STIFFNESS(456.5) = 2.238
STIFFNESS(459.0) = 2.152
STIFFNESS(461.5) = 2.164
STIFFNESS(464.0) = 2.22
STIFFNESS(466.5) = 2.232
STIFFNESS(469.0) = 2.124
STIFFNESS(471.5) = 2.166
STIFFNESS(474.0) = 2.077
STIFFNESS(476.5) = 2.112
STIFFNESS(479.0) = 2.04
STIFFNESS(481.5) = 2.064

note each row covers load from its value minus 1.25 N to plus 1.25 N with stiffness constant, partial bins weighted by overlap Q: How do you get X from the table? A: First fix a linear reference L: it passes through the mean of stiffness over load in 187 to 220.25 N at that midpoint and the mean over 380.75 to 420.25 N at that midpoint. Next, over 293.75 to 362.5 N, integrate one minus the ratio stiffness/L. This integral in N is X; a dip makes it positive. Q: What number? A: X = 3.6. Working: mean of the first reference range 2.99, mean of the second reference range 2.14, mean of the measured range 2.32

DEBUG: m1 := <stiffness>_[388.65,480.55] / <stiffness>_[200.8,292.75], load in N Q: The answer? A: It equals 0.7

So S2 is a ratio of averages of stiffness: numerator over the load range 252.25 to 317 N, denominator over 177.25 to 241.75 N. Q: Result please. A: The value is 0.9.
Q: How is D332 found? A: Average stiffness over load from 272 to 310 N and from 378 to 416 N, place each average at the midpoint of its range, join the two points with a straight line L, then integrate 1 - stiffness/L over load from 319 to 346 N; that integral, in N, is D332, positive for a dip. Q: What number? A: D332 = 0.6 N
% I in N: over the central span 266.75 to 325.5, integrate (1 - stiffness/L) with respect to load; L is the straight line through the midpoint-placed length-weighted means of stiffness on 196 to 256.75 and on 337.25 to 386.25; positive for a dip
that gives 2.12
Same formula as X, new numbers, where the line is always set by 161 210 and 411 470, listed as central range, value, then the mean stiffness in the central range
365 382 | 1.7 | 2.1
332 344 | 0.8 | 2.29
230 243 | -1.0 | 2.97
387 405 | 1.0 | 2.13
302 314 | 0.5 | 2.43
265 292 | 0.6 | 2.57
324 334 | 0.8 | 2.28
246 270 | -0.6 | 2.77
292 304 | 0.7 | 2.43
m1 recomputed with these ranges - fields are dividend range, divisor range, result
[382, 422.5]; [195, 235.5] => 0.71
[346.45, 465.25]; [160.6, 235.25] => 0.72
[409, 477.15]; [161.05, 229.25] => 0.72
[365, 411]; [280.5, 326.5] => 0.88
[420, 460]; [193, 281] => 0.72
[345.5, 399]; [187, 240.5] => 0.72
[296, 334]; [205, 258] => 0.80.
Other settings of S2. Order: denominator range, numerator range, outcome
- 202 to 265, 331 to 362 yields 0.77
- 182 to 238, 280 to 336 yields 0.80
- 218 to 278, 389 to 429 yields 0.74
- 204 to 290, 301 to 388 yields 0.80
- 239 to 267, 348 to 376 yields 0.76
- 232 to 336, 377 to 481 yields 0.82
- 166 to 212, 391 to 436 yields 0.72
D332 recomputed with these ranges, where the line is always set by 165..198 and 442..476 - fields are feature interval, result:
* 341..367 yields 2.4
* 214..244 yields -2.3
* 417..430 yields 1.0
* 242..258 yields -1.0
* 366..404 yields 3.8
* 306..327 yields 1.4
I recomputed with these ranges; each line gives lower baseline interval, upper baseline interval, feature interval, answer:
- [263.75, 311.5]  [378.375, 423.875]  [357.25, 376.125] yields 1.2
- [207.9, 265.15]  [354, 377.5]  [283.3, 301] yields 1.0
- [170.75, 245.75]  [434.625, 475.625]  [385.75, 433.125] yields 3.6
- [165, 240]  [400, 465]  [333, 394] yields 4.7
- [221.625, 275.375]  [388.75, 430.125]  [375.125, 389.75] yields 0.8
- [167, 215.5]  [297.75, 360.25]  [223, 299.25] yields -3.0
